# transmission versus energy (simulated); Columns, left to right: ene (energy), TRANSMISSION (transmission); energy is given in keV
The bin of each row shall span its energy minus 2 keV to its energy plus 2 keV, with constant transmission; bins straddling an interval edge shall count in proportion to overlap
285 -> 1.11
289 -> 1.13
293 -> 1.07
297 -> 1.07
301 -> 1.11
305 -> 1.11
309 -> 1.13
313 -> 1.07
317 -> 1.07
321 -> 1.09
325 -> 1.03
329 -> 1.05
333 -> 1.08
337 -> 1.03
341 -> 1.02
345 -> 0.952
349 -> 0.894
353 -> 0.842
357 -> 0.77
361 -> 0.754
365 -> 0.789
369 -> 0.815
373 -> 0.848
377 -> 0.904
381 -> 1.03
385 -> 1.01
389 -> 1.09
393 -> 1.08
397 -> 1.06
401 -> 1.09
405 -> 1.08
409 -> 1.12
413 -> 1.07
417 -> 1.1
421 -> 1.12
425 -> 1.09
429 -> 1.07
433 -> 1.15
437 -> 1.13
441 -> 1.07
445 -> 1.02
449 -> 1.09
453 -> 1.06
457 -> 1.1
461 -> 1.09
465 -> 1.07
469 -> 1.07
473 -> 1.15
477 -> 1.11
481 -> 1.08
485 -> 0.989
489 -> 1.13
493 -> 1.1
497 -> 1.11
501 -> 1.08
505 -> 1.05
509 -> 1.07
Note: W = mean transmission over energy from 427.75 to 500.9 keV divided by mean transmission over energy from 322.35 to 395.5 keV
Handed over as 1.15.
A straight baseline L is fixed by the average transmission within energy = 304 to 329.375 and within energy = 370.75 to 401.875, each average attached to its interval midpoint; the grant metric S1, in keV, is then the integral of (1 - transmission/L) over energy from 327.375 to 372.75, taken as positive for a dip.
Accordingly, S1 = 6.2 keV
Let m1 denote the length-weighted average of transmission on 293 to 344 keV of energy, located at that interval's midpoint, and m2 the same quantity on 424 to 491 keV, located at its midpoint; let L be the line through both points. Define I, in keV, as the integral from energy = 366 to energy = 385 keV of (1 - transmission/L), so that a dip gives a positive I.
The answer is 3.0 keV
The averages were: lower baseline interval 1.07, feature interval 0.905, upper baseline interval 1.09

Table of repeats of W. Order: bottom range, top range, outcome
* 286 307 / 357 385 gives 0.78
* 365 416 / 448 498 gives 1.08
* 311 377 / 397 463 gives 1.16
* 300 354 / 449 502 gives 1.05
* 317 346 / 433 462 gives 1.04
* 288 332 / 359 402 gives 0.88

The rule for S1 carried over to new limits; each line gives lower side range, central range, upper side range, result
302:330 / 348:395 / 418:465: 7.9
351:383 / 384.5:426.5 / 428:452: -4.9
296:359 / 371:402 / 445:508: 1.0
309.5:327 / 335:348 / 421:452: 1.0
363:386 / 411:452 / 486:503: -4.1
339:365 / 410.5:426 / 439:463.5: -1.4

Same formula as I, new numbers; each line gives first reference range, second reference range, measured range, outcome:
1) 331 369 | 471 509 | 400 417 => -2.0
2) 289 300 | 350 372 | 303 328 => -2.2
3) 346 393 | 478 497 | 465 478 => -0.6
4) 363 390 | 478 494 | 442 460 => -0.8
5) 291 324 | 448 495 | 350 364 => 3.8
